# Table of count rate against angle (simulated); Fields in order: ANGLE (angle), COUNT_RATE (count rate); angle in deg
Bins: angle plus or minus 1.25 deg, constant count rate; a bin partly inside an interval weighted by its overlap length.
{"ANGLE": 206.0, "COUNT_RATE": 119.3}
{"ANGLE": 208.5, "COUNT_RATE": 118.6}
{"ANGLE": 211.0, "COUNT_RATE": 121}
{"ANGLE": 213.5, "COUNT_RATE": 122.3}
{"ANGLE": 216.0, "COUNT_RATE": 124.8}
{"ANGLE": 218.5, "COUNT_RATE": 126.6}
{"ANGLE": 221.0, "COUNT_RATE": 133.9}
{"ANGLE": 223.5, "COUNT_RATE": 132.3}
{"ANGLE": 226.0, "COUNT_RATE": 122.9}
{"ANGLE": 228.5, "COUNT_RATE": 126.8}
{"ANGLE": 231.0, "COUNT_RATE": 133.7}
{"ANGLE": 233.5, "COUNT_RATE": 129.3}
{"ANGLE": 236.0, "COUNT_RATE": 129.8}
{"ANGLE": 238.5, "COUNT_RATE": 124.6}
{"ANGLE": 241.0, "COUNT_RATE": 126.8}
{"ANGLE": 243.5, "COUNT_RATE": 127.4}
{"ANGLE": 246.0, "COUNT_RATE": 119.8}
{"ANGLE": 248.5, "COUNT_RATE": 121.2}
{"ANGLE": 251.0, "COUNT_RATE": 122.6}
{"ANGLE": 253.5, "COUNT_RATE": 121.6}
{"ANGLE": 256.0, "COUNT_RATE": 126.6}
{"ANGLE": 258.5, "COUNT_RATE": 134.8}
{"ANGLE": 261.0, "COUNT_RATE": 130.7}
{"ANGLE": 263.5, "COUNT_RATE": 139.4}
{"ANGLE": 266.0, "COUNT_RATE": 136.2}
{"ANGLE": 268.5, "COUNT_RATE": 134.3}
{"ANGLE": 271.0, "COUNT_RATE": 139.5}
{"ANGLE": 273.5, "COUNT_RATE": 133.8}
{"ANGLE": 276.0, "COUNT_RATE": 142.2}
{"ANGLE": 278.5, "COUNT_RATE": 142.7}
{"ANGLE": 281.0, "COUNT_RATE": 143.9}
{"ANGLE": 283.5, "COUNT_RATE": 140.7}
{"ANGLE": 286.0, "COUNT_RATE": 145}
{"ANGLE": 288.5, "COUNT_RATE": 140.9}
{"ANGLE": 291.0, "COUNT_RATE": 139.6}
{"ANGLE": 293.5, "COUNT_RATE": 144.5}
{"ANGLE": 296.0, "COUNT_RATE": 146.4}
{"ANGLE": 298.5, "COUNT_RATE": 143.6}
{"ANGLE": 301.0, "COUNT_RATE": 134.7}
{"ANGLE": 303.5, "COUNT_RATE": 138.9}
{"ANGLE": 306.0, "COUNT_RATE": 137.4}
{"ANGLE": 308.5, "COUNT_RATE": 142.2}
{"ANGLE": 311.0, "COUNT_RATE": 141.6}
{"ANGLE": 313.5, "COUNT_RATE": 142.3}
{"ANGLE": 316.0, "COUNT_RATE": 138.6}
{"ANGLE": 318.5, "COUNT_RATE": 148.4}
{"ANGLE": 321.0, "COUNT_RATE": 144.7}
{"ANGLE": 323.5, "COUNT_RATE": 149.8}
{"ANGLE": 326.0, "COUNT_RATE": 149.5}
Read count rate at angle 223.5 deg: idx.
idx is 132.3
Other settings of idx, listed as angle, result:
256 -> 126.6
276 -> 142.2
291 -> 139.6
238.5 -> 124.6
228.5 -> 126.8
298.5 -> 143.6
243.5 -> 127.4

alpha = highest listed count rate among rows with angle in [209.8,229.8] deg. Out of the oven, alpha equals 133.9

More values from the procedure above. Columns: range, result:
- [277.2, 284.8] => 143.9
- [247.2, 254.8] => 122.6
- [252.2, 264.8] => 139.4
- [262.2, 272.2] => 139.5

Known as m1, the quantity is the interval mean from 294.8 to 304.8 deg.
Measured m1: 141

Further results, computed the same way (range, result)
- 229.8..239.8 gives 129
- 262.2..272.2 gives 137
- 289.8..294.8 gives 142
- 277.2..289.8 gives 143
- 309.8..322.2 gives 143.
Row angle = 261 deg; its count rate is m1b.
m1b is 130.7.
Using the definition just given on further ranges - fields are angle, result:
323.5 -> 149.8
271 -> 139.5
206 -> 119.3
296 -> 146.4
